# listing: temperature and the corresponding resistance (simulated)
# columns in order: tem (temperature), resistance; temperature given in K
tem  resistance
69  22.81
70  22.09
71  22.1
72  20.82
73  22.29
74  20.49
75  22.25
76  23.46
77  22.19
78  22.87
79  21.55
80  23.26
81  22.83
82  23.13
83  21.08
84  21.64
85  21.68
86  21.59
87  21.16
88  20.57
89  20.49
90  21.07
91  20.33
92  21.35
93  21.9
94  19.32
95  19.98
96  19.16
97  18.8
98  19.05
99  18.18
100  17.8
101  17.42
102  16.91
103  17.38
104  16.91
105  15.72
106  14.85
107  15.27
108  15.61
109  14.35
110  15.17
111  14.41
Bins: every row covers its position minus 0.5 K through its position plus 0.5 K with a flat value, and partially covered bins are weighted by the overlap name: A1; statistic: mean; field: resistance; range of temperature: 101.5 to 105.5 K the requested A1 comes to 16.7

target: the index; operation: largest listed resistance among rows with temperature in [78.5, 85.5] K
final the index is 23.26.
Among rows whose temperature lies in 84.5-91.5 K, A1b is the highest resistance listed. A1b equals 21.68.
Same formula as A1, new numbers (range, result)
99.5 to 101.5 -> 17.6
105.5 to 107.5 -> 15.1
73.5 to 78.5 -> 22.3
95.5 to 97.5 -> 19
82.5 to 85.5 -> 21.5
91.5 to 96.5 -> 20.3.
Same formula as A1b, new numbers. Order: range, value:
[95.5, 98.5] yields 19.16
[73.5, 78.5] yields 23.46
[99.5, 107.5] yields 17.8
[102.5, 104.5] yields 17.38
